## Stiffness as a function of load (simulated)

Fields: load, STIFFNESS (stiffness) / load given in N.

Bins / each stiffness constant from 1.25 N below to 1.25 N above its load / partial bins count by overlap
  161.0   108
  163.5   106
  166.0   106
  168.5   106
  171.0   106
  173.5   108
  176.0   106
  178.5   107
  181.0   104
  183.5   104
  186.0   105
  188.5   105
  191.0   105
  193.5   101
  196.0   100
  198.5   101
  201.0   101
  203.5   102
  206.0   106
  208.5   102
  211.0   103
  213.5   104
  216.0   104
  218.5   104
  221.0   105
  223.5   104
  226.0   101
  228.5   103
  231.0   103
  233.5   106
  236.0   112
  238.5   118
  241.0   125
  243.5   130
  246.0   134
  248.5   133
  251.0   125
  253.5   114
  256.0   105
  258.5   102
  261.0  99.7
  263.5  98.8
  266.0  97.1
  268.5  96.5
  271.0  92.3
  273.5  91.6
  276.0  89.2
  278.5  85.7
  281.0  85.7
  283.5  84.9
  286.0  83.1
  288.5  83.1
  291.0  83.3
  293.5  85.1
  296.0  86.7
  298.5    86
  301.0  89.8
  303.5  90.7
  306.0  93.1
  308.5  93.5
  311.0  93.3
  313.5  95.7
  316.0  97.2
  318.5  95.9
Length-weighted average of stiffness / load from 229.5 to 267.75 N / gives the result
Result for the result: 113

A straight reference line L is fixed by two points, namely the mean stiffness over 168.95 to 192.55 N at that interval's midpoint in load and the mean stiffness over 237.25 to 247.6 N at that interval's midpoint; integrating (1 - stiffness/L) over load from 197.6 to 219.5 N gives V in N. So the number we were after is 2.3 N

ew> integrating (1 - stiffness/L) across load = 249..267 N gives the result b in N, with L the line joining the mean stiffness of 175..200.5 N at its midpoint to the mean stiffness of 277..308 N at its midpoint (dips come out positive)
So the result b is -2.9 N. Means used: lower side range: 104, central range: 107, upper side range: 86.6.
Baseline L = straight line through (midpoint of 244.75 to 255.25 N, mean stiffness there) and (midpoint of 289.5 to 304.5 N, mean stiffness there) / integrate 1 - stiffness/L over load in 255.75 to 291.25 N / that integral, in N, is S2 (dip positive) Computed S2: 4.8 N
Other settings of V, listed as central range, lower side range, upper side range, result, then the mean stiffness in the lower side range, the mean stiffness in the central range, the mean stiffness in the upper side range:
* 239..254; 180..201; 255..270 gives -4.0 N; 103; 127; 99.6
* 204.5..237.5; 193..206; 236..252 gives 2.6 N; 101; 104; 126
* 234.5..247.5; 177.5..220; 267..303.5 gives -3.8 N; 103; 124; 87.5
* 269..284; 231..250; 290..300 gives 1.4 N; 121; 88.8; 85.4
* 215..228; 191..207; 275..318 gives -0.6 N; 102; 104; 88.7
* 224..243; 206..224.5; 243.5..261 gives 0.1 N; 104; 110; 118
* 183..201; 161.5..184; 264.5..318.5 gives 0.1 N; 106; 103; 89.9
